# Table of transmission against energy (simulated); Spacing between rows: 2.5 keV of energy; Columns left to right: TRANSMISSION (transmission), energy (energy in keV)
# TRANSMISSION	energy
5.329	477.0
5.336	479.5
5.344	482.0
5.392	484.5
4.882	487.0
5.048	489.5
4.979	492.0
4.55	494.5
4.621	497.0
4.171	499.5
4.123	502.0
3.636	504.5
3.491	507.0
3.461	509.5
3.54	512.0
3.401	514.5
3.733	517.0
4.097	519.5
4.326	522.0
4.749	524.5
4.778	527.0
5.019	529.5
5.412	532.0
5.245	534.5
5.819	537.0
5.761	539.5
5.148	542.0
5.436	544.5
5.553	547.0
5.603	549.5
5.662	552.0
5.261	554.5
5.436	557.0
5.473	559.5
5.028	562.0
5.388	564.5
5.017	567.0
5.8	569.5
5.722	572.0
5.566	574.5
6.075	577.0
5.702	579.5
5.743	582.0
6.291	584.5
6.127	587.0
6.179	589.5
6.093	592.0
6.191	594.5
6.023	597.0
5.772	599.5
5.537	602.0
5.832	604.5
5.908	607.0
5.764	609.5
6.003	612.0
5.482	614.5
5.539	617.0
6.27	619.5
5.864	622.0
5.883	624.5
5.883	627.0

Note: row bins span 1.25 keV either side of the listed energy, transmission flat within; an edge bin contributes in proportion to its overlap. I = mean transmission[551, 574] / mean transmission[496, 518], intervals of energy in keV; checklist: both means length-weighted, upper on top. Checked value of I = 1.43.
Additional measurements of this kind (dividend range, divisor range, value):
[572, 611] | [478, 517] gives 1.35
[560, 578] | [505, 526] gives 1.43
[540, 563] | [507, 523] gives 1.45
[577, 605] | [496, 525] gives 1.52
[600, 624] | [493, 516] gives 1.49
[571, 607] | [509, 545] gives 1.27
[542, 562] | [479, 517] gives 1.25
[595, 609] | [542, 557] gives 1.07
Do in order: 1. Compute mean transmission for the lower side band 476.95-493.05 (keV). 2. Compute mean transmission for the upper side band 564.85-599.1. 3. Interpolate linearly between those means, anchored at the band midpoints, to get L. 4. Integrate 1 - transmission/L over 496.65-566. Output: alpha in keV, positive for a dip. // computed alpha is 9.5 keV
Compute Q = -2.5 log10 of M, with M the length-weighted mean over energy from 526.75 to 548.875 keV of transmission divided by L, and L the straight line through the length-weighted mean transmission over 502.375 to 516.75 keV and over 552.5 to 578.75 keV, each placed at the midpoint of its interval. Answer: -0.19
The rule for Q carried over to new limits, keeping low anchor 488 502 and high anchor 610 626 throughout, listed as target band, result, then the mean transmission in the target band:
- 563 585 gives -0.052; 5.67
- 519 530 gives 0.073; 4.6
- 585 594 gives -0.110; 6.15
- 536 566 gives -0.058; 5.46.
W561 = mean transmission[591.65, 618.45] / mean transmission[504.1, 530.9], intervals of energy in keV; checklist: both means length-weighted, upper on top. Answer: 1.4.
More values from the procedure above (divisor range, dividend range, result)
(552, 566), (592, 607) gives 1.10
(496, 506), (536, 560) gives 1.34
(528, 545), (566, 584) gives 1.06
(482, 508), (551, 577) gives 1.20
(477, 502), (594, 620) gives 1.19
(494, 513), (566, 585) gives 1.46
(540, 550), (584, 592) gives 1.13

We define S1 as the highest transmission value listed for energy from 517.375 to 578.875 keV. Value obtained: 6.075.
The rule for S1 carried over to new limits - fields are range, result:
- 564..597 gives 6.291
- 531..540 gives 5.819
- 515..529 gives 4.778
